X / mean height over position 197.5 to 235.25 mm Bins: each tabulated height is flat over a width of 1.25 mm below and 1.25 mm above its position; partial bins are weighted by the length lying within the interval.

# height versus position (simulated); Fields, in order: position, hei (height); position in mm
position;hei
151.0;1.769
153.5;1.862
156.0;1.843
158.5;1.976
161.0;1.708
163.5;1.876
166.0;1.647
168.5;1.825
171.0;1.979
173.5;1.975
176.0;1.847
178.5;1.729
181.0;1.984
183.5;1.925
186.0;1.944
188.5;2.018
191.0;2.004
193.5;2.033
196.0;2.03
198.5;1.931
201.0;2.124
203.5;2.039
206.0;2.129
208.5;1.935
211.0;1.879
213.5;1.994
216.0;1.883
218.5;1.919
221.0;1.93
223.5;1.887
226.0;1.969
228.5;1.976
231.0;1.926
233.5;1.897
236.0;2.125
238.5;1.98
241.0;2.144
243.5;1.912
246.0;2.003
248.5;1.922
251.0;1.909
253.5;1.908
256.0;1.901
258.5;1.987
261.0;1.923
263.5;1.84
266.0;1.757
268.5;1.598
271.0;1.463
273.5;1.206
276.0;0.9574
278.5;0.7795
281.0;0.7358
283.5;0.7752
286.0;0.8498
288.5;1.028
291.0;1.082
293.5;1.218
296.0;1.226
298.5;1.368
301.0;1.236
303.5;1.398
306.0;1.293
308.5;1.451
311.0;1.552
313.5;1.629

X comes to 1.96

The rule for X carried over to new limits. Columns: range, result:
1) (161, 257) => 1.95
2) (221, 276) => 1.85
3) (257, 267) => 1.88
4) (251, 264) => 1.92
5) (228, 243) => 2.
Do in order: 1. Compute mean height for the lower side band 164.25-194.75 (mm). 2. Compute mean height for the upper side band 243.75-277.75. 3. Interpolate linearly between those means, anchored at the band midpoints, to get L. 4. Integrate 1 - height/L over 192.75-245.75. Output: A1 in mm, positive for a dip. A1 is -5.0 mm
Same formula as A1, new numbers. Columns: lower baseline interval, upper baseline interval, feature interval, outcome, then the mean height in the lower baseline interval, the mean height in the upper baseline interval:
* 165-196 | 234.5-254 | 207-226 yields 0.32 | 1.92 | 1.99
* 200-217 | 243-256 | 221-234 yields 0.22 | 2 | 1.93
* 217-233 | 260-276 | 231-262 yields -3.81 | 1.93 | 1.57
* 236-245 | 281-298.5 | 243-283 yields 0.26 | 2.03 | 1.03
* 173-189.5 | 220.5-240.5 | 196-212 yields -0.59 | 1.91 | 1.97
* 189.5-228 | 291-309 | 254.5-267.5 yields -2.39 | 1.98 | 1.29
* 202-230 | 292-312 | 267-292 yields 7.51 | 1.96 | 1.34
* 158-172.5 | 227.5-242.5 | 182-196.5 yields -0.76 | 1.83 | 2.01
